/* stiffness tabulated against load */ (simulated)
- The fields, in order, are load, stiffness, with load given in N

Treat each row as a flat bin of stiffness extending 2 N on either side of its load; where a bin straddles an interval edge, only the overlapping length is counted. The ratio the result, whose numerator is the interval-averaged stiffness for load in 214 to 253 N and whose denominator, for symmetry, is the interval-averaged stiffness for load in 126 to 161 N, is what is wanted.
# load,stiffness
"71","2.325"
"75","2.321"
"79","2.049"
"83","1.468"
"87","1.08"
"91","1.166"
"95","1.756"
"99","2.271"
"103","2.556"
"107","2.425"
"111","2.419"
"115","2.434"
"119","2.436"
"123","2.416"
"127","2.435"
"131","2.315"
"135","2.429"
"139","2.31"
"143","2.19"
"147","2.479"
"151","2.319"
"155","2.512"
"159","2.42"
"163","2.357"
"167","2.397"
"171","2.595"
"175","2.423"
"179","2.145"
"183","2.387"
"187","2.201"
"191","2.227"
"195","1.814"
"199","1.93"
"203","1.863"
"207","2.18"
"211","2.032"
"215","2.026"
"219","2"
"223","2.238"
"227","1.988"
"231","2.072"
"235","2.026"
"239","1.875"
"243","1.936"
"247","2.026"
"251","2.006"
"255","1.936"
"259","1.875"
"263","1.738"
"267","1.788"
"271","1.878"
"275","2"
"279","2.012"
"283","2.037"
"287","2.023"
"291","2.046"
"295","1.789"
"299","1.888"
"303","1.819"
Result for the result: 0.8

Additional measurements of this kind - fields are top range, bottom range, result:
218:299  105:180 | 0.82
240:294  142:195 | 0.83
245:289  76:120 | 0.97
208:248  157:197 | 0.88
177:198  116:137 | 0.89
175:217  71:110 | 1.08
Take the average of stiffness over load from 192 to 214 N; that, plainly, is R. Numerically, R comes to 1.98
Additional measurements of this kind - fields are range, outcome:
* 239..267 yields 1.91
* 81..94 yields 1.28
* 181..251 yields 2.05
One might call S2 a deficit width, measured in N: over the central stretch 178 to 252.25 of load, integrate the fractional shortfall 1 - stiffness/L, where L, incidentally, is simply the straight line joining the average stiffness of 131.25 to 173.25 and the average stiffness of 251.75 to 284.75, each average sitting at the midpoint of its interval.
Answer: 2.9 N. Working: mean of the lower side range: 2.4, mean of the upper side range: 1.91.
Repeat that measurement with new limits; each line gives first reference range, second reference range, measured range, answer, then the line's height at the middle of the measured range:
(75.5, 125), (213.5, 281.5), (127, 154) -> -4.37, 2.03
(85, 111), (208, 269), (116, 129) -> -3.39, 1.93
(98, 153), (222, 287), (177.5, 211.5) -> 1.16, 2.16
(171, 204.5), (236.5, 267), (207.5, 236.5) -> -0.56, 2.02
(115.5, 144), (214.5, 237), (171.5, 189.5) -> -0.86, 2.21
